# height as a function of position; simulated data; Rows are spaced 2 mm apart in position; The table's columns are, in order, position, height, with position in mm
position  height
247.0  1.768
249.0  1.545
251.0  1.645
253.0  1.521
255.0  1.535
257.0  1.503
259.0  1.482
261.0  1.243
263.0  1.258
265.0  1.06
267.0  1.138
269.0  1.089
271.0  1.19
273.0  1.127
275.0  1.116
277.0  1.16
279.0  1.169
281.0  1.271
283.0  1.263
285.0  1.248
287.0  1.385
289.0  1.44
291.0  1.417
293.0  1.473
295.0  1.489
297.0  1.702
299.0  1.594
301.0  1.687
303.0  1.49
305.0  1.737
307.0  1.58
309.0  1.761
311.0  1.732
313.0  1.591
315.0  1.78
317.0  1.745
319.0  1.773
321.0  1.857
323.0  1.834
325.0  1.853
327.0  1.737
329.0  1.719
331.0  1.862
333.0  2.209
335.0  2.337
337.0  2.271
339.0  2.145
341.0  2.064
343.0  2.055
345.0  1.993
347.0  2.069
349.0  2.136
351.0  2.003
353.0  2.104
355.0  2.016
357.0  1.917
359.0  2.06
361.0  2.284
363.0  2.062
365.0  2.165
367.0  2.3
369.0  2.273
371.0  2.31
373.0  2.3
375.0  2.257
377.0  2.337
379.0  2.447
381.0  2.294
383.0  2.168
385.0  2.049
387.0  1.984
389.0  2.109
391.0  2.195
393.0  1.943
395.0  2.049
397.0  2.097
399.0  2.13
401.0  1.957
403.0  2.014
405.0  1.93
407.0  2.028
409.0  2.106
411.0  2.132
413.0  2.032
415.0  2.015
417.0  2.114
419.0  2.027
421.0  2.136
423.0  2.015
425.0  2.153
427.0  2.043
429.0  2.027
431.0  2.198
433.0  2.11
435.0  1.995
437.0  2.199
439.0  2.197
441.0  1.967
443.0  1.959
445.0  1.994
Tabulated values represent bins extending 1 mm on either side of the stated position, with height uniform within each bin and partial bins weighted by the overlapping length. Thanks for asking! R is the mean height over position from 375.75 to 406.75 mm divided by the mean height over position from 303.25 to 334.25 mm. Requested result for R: 1.2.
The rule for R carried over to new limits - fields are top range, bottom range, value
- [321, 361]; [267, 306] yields 1.48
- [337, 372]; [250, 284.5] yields 1.66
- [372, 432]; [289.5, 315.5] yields 1.31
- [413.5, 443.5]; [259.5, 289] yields 1.72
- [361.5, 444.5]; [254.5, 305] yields 1.57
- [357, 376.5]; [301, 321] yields 1.30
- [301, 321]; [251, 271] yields 1.28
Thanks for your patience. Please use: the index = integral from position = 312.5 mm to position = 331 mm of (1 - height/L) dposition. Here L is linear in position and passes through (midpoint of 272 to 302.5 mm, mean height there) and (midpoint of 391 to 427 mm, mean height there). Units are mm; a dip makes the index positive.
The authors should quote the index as -2.5 mm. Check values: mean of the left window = 1.37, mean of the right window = 2.06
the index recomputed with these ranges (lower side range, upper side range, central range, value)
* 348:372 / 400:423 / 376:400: -0.7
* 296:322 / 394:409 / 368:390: -3.2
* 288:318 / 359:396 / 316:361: -2.5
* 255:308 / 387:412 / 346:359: -1.9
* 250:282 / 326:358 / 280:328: 1.8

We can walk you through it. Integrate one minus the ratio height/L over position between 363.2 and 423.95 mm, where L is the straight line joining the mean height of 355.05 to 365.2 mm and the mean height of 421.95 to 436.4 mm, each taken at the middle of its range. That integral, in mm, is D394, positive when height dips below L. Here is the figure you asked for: -1.4 mm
